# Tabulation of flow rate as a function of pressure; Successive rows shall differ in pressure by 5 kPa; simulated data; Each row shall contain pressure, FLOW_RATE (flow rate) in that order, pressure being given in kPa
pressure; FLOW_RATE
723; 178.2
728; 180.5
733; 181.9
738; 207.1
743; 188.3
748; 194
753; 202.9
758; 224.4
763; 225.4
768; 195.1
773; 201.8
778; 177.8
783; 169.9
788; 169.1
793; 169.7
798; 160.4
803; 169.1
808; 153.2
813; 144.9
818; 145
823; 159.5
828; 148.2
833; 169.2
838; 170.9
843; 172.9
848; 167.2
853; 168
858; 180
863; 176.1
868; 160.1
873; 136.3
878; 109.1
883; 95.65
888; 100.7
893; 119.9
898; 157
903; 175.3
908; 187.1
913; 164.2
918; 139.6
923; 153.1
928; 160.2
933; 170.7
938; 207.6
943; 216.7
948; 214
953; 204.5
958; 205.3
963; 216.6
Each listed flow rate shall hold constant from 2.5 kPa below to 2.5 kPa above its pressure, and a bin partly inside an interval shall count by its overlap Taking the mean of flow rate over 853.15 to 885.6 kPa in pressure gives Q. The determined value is 145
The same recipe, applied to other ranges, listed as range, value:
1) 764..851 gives 168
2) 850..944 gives 156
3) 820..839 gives 161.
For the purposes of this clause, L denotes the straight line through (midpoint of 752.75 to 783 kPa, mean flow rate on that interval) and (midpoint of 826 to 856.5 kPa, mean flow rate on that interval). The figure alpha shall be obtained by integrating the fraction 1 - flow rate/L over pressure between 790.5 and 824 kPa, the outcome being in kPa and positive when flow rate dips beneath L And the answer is 4.7 kPa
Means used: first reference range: 202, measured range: 157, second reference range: 167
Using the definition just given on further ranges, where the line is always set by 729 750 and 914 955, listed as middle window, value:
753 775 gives -2.3 kPa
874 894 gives 8.4 kPa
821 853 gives 3.8 kPa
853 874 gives 2.3 kPa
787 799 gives 1.4 kPa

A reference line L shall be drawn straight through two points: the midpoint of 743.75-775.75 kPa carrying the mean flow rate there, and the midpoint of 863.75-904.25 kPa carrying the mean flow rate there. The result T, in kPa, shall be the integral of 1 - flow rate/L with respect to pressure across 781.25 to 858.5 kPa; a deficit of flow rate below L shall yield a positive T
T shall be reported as 2.8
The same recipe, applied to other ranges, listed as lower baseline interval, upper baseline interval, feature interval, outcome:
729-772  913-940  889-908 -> 2.14 kPa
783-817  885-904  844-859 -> -2.53 kPa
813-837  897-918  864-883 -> 3.45 kPa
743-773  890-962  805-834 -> 6.33 kPa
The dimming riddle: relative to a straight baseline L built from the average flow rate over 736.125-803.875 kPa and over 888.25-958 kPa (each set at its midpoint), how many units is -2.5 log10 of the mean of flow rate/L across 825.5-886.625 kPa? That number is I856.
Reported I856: 0.178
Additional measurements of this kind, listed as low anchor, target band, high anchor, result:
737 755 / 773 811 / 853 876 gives 0.09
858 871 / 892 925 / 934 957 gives 0.20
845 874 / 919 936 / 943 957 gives 0.23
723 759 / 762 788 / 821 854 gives -0.03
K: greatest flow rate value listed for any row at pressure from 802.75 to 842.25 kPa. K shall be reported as 170.9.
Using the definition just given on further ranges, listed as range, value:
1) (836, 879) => 180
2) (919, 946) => 216.7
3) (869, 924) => 187.1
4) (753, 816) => 225.4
